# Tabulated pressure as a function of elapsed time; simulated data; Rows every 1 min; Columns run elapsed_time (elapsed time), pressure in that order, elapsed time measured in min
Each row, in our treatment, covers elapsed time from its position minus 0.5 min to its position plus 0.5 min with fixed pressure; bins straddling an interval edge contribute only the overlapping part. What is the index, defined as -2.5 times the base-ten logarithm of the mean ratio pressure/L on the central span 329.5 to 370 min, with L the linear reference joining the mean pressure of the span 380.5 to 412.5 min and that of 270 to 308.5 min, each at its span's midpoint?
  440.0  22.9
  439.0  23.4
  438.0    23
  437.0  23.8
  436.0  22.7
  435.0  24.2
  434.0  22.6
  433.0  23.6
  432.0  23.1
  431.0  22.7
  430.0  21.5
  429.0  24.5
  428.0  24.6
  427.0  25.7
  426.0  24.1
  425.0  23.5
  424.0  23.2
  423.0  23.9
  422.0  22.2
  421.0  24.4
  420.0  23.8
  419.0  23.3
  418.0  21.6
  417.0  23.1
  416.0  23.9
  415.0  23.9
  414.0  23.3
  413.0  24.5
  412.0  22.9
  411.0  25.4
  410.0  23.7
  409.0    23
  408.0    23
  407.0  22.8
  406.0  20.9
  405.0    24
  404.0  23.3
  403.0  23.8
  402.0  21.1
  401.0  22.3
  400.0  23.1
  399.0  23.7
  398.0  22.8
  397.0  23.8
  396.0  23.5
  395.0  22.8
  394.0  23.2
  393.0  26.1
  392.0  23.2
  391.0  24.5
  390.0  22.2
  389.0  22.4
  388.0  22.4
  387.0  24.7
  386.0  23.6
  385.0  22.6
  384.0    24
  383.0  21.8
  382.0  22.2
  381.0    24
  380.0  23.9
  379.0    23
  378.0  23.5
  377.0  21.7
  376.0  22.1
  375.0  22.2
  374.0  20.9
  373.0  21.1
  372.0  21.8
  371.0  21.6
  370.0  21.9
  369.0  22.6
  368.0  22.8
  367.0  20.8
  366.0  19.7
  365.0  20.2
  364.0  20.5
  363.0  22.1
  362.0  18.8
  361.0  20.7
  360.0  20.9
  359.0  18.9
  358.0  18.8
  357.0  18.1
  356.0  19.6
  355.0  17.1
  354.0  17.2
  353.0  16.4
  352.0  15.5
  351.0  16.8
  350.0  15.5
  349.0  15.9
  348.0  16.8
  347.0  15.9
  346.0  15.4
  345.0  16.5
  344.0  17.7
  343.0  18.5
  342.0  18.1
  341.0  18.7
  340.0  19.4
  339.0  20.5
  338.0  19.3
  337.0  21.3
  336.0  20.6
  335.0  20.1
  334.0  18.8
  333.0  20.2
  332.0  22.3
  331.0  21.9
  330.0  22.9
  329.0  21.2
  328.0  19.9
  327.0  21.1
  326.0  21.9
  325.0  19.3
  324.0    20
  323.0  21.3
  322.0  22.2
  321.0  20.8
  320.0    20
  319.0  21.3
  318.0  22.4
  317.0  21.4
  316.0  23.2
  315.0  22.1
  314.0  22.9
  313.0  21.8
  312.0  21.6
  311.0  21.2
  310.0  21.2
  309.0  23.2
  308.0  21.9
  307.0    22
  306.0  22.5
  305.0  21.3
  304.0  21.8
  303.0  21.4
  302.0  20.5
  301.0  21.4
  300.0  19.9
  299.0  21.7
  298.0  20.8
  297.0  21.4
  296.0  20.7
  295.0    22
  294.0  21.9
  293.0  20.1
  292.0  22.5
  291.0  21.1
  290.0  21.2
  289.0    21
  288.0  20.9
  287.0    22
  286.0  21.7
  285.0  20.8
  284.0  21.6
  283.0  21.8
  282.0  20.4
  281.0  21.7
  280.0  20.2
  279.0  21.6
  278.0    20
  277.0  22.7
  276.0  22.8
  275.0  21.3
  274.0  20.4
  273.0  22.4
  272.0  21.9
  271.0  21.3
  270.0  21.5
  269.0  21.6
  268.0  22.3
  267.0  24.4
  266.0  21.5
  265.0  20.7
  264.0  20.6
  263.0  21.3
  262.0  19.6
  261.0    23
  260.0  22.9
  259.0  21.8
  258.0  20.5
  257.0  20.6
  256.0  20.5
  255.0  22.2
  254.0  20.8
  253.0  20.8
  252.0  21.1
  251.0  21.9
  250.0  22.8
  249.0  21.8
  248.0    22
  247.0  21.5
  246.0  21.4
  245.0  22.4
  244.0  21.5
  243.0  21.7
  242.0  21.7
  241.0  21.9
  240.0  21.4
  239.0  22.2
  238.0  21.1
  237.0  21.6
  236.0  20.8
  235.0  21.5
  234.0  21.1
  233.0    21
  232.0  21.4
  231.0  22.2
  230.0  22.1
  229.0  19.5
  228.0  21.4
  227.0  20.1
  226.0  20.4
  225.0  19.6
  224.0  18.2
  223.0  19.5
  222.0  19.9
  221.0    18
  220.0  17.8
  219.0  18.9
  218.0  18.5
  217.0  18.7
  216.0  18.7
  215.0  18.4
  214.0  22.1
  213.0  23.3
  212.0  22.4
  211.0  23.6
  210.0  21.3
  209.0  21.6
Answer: 0.17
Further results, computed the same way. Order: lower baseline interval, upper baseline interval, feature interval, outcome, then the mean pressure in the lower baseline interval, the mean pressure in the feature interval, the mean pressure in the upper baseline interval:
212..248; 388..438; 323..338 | 0.069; 20.7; 20.8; 23.4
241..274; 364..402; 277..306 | 0.032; 21.6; 21.2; 22.6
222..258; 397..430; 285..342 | 0.046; 21.2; 21.2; 23.4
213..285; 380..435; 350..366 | 0.207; 21.1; 18.7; 23.3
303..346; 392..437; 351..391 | 0.052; 20.8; 21.1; 23.4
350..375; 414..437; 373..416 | -0.073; 19.7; 23.1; 23.5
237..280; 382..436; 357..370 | 0.115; 21.6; 20.5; 23.3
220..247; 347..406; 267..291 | -0.025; 20.9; 21.5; 21.3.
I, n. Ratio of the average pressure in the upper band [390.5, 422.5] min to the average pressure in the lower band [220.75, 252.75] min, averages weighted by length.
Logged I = 1.11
